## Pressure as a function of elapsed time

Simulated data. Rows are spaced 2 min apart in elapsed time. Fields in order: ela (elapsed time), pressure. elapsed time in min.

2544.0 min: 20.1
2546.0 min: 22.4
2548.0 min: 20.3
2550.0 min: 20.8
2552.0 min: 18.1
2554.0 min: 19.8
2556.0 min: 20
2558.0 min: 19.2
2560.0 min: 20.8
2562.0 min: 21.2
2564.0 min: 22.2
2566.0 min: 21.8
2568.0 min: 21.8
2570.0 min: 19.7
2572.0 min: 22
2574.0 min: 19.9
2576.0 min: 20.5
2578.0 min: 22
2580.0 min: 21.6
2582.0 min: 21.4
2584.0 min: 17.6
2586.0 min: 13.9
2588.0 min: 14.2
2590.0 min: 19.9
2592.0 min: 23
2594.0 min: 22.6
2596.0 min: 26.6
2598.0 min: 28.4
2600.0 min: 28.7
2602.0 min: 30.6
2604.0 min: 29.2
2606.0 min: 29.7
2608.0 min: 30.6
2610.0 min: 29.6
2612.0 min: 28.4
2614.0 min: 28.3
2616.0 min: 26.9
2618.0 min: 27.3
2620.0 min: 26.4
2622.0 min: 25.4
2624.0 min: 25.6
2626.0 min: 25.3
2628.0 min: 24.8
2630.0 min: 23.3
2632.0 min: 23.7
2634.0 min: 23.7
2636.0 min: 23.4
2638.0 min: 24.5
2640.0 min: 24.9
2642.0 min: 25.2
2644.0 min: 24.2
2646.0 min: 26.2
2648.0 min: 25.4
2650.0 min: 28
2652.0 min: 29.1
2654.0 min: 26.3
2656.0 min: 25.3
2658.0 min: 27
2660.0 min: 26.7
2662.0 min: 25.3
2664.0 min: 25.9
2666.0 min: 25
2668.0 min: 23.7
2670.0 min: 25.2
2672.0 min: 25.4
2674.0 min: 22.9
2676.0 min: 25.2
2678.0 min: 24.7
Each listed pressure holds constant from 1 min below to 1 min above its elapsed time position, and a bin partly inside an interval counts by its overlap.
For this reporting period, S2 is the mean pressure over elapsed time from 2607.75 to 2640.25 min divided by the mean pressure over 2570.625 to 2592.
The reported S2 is 1.33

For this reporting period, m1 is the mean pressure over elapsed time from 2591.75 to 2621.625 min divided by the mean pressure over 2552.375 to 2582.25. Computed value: 1.3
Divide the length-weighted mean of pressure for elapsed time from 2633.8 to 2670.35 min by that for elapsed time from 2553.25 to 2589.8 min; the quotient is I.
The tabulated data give 1.3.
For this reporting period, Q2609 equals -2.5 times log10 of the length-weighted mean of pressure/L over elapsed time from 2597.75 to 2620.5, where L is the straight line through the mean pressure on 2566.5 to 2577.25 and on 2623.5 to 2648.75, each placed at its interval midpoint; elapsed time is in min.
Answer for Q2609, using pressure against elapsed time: -0.24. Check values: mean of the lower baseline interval 20.9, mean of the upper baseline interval 24.6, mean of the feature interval 28.7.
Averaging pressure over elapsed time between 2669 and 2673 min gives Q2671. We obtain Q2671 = 25.3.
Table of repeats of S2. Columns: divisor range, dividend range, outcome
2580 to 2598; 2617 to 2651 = 1.23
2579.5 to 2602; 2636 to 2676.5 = 1.16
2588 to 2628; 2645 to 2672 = 0.98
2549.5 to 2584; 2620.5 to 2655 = 1.22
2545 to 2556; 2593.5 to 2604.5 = 1.37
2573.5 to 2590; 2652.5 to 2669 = 1.36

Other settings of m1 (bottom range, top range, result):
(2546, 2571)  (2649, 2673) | 1.27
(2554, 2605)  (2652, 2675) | 1.16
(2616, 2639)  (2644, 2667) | 1.05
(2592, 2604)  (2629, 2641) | 0.88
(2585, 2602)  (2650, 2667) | 1.17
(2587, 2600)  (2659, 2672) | 1.10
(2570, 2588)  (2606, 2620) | 1.46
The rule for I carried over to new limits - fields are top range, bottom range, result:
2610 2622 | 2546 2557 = 1.37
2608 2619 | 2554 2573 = 1.36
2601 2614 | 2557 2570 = 1.40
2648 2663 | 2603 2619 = 0.93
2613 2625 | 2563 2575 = 1.26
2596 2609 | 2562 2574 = 1.37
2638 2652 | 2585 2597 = 1.29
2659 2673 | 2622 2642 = 1.04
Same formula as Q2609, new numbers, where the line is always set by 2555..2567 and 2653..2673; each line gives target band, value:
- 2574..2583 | 0.02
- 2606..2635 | -0.13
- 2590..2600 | -0.12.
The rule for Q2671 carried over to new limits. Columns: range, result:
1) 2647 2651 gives 26.7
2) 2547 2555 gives 19.8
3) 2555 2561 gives 20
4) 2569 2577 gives 20.5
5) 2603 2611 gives 29.8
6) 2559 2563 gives 21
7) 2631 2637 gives 23.6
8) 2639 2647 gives 25.1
